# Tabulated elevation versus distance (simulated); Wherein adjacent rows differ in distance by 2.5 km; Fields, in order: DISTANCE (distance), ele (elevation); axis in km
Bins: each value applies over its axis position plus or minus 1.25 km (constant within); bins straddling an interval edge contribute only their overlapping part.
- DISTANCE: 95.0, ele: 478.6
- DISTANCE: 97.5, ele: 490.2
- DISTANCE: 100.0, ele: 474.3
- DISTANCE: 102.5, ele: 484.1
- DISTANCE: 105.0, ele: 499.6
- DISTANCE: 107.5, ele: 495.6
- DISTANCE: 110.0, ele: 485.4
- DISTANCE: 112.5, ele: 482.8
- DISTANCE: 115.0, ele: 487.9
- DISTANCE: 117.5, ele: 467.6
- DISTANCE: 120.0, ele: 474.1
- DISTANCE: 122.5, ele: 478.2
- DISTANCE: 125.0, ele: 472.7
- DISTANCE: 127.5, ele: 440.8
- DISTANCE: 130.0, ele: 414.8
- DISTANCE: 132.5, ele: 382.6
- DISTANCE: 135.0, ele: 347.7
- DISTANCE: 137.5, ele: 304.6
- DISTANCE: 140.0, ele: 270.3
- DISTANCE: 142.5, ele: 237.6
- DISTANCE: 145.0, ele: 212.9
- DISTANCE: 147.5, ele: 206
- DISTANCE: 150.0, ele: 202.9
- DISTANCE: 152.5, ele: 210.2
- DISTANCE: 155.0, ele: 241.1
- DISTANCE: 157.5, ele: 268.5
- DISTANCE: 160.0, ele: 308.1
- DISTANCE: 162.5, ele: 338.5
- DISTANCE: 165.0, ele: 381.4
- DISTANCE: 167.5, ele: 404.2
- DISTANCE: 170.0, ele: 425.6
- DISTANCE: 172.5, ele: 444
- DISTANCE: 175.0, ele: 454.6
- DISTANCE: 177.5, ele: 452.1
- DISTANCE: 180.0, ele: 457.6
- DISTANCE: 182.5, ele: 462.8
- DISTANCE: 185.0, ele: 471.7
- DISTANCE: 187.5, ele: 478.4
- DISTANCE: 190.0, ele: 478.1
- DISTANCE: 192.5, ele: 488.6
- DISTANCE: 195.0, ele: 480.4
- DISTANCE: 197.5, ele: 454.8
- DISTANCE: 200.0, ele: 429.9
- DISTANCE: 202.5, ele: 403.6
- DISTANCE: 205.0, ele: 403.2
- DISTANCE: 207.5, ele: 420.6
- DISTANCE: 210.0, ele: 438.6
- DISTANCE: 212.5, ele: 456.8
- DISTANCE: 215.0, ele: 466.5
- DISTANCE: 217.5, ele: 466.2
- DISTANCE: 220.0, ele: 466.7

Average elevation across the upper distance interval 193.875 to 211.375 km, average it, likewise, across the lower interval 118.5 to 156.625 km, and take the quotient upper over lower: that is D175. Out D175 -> 1.32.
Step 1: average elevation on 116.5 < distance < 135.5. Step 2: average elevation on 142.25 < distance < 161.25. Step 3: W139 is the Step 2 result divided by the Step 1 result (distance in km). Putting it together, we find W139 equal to 0.54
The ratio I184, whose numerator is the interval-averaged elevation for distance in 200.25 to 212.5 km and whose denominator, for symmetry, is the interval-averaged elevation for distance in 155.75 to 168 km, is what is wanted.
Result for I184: 1.27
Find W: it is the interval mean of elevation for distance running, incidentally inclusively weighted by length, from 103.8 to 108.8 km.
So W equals 497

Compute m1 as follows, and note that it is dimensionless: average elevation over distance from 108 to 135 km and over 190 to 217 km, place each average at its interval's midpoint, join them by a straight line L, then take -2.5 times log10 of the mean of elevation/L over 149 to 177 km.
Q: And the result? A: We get 0.31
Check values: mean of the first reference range 455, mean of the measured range 339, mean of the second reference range 446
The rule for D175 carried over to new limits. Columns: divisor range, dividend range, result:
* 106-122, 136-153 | 0.49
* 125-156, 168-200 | 1.55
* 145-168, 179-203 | 1.67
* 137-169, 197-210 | 1.53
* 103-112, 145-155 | 0.43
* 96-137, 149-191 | 0.83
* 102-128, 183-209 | 0.94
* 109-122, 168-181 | 0.93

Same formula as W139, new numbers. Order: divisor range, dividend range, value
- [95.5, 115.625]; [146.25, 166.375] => 0.56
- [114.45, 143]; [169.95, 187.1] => 1.14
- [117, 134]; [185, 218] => 1.02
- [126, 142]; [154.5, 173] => 0.99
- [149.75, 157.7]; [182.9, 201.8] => 2.04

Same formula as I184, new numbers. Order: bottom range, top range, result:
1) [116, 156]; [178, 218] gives 1.35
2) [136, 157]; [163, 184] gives 1.81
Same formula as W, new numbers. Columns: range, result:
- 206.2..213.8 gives 439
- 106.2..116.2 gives 488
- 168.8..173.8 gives 435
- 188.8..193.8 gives 483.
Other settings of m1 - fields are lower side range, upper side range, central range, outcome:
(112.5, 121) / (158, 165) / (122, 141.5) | 0.12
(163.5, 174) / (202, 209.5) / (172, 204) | -0.11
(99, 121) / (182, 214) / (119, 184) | 0.29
